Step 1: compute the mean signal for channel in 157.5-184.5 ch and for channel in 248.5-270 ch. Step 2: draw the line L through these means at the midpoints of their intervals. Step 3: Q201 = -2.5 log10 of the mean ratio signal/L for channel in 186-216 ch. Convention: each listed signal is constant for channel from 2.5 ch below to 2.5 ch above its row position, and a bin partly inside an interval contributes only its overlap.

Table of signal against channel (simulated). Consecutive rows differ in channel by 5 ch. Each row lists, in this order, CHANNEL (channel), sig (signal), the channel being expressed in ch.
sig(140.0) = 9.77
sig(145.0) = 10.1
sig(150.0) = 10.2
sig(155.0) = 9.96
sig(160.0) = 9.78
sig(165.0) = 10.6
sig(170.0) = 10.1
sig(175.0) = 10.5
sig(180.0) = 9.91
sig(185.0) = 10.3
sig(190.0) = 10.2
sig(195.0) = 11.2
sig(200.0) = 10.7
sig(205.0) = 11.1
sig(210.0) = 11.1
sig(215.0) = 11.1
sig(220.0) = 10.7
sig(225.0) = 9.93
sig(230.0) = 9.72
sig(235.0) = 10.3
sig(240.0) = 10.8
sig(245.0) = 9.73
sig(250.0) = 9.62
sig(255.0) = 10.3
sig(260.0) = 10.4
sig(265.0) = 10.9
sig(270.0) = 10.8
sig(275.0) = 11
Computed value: -0.062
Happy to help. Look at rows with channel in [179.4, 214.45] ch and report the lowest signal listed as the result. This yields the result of 9.91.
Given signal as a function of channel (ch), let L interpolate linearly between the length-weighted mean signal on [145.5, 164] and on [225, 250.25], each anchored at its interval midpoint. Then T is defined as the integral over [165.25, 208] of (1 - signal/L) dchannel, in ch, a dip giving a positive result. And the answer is -2.0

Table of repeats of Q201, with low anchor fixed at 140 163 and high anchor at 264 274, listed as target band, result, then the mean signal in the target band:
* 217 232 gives 0.039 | 10.2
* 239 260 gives 0.065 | 10.1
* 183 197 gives -0.028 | 10.6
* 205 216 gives -0.067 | 11.1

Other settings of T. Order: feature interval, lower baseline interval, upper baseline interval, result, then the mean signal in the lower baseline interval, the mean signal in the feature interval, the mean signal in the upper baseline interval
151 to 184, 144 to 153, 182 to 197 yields 0.54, 10.1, 10.2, 10.5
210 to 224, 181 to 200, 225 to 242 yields -0.68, 10.5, 10.8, 10.2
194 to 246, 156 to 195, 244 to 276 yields -1.31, 10.3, 10.6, 10.4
